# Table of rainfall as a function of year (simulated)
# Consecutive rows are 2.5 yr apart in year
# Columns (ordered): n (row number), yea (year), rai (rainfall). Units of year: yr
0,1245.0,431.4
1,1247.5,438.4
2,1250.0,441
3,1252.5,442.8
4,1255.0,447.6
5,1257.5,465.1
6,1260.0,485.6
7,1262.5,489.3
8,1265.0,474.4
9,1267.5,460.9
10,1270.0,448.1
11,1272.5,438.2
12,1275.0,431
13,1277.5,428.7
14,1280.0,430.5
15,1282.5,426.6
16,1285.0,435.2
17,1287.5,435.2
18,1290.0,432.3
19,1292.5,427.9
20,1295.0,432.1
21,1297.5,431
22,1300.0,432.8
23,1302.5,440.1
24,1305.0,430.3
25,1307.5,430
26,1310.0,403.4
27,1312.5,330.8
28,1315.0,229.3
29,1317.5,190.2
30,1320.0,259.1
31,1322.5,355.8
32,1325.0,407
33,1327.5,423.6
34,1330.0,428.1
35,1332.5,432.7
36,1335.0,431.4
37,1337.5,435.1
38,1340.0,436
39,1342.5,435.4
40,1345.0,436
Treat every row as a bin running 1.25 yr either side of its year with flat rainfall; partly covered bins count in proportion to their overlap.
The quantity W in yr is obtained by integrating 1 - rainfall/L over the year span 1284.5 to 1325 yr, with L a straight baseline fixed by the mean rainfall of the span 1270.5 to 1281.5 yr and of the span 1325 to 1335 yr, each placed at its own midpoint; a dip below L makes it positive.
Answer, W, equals 4.59 yr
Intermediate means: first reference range 433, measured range 381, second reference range 426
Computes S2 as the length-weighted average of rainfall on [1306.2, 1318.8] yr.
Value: 317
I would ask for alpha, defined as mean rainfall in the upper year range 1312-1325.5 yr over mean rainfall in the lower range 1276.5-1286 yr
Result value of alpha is 0.67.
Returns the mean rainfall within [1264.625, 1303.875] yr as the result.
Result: 437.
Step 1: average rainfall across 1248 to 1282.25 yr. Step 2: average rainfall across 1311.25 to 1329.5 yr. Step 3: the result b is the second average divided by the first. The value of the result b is 0.71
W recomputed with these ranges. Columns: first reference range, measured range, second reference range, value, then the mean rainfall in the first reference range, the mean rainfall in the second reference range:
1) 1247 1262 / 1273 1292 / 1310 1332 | -1.24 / 456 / 336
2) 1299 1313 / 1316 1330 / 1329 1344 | 3.01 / 415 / 433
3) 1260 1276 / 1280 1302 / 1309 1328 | -2.04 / 460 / 320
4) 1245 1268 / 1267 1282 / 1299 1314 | 0.09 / 459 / 408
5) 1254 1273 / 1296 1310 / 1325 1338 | 0.41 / 465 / 428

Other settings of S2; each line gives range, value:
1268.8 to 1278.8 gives 436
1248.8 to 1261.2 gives 456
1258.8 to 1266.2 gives 483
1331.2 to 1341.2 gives 434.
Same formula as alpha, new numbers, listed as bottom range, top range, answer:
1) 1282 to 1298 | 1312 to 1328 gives 0.71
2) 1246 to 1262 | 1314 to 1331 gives 0.72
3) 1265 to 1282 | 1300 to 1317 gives 0.85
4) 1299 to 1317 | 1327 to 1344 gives 1.15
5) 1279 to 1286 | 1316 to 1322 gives 0.56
